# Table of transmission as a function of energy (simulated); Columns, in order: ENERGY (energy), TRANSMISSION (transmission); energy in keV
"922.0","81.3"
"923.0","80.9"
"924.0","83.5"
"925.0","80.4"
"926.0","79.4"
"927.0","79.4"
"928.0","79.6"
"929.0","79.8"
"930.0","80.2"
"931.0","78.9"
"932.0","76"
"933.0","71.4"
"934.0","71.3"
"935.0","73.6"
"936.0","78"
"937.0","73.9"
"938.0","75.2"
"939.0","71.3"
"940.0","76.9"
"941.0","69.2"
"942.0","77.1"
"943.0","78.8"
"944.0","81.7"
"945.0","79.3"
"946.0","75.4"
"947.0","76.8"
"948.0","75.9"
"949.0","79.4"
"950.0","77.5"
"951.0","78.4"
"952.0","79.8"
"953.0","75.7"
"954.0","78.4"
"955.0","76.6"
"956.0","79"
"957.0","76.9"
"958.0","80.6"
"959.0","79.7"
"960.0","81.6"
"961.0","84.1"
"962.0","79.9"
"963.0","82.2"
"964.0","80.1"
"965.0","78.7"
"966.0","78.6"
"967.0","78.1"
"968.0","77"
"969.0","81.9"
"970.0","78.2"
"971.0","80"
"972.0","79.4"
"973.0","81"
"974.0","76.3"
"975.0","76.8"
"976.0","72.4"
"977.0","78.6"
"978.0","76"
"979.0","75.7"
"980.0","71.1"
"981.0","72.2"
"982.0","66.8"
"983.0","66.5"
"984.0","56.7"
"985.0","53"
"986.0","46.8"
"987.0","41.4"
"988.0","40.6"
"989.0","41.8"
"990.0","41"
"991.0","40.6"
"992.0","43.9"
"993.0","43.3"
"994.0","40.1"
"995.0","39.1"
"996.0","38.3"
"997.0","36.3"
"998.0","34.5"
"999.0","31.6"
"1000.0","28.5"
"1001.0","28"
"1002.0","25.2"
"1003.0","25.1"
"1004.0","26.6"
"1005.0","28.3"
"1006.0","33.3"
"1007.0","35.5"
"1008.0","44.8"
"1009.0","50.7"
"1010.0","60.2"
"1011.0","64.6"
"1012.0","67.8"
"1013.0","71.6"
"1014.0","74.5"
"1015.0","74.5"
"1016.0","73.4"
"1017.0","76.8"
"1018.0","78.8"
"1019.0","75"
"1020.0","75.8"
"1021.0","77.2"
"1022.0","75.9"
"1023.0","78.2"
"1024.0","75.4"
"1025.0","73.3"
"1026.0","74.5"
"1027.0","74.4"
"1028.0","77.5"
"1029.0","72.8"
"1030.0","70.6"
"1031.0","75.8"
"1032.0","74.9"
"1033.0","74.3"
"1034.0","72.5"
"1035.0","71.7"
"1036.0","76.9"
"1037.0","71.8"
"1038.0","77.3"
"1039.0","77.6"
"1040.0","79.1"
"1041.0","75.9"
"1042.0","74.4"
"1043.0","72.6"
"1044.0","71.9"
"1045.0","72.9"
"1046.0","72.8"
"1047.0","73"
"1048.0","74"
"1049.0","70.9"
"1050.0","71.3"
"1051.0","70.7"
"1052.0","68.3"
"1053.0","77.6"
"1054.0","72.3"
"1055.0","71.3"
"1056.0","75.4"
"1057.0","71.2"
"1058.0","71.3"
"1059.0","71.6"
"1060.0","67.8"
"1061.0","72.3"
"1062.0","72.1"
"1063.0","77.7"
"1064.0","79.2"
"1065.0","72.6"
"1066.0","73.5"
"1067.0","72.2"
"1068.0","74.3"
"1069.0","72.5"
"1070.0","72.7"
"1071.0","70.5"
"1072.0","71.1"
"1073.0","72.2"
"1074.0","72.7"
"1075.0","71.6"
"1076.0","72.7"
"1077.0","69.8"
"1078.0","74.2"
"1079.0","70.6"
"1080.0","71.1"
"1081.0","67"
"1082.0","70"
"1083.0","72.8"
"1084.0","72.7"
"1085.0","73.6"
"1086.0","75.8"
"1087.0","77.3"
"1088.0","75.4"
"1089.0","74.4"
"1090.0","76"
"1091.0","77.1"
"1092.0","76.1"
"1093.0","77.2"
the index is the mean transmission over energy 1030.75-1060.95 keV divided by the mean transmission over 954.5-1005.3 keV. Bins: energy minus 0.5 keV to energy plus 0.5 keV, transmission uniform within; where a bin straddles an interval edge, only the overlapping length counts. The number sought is 1.2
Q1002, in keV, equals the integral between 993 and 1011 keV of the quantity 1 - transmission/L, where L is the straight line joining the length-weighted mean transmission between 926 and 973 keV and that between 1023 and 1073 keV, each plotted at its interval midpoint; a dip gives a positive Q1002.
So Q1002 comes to 9.3 keV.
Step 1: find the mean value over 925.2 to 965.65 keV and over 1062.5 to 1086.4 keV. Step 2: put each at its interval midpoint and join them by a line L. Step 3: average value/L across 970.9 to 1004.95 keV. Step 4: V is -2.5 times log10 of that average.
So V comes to 0.424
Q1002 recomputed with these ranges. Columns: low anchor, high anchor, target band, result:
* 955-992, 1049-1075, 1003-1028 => 2.7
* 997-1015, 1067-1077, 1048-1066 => -1.9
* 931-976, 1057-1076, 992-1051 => 9.7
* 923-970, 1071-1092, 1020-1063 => 0.4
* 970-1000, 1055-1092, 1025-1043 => -2.5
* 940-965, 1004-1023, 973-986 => 0.3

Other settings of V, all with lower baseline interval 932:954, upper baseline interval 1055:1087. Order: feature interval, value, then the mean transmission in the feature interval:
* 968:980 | -0.03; 77.5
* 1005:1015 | 0.32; 55.4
